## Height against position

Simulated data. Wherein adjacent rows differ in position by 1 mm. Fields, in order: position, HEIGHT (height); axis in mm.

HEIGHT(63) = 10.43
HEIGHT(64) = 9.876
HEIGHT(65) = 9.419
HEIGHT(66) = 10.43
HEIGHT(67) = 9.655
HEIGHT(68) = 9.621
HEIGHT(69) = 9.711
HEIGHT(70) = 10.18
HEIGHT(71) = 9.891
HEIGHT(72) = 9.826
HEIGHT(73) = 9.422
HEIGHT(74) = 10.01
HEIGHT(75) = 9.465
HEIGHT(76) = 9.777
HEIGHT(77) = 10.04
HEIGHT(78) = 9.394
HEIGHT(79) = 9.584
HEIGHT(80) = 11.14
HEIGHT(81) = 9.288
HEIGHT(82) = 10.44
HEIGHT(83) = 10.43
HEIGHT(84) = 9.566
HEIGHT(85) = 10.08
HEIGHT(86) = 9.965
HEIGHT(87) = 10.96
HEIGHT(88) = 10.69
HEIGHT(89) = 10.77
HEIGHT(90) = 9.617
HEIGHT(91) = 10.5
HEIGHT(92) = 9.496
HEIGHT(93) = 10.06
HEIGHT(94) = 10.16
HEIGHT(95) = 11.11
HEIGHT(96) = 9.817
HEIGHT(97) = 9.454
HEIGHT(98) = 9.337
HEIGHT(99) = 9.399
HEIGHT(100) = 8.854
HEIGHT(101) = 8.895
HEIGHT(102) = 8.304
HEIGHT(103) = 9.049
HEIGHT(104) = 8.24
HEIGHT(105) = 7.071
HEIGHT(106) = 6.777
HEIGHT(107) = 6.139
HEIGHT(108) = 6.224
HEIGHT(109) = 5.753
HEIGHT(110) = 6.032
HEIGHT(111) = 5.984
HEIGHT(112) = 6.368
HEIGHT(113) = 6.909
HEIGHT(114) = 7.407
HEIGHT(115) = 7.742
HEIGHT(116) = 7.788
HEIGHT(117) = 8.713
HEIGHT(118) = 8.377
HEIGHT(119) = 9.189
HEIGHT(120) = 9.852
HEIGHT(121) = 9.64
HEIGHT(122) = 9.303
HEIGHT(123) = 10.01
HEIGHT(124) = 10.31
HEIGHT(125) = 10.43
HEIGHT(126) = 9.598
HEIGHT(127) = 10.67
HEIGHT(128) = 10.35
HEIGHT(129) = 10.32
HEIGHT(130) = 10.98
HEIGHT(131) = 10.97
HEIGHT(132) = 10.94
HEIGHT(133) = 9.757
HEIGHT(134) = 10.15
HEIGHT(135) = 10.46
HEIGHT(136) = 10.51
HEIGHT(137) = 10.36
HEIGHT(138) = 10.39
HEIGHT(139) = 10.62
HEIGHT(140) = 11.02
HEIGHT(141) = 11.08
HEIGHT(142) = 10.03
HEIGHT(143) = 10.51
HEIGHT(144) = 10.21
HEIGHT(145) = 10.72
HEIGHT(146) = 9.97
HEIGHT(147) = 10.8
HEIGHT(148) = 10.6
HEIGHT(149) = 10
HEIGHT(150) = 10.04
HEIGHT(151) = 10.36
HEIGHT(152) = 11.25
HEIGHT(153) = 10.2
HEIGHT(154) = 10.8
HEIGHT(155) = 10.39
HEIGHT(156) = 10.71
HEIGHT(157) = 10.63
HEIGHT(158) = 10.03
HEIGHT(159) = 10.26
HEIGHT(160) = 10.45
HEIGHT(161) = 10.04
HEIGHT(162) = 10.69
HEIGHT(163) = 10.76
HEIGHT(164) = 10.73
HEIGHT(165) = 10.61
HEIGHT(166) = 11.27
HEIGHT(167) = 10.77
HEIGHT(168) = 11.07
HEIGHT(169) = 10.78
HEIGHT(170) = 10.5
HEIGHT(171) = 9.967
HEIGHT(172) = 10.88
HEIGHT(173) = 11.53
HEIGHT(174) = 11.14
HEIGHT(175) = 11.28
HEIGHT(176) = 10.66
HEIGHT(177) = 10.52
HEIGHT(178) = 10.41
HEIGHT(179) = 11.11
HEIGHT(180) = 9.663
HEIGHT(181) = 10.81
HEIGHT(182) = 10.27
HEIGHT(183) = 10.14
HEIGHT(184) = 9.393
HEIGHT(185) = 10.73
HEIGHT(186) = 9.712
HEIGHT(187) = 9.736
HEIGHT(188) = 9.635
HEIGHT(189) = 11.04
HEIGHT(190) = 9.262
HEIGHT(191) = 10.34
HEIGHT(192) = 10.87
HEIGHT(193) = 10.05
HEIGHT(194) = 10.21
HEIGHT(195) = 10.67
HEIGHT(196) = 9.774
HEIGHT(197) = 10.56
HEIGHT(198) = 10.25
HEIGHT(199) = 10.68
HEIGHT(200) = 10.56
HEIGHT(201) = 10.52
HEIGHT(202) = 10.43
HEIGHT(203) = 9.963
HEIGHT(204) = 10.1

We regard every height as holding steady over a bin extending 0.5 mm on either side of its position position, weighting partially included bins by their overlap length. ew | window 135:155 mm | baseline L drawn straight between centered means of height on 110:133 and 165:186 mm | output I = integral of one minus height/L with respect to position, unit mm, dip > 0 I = -1.48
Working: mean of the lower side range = 9.12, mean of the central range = 10.5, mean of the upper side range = 10.6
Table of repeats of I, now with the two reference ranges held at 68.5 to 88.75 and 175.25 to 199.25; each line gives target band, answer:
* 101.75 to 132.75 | 4.7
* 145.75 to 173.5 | -1.0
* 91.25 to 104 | 0.7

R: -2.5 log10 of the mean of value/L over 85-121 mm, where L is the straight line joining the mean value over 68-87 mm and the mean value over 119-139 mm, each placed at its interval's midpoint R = 0.17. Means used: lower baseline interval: 9.92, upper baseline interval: 10.2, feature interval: 8.64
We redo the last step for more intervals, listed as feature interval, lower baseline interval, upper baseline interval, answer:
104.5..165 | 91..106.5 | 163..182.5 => 0.04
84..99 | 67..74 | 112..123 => -0.10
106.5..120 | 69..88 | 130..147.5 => 0.38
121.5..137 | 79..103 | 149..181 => 0.00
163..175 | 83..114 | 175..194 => -0.09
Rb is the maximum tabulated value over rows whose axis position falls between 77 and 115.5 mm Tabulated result 11.14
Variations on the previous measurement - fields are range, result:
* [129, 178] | 11.53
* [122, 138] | 10.98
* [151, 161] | 11.25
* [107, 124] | 10.31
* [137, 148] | 11.08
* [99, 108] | 9.399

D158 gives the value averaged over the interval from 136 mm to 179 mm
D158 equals 10.6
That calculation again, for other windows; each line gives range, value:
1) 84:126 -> 8.82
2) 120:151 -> 10.4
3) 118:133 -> 10.1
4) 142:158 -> 10.5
